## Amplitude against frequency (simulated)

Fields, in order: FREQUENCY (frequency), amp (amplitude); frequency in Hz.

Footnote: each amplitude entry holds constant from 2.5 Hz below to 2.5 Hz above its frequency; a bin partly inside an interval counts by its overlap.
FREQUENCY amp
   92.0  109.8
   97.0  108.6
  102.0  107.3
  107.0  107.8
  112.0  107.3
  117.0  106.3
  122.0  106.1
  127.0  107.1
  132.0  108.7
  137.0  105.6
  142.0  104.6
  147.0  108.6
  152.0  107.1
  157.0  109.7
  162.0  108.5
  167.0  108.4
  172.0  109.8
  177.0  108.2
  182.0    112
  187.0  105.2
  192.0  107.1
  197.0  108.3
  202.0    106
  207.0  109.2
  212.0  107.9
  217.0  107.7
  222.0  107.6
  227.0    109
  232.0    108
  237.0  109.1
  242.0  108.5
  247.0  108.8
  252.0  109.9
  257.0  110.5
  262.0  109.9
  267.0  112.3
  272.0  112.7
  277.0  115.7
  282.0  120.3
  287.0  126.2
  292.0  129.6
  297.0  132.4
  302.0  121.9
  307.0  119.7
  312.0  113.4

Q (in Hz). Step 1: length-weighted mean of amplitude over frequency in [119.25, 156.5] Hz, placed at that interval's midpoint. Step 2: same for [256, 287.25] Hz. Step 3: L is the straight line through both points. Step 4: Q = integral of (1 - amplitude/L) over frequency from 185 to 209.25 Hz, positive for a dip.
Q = 0.7 Hz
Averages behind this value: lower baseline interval 107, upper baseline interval 115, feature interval 107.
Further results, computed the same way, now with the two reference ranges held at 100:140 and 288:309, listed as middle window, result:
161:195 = 1.4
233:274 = 3.8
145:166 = 0.4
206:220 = 1.1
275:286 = 0.4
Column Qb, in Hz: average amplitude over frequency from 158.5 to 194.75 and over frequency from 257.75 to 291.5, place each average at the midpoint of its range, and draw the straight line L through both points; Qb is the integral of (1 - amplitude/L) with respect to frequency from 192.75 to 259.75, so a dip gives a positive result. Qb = 2.5 Hz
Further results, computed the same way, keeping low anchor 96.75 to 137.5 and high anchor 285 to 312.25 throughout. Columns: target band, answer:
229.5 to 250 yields 1.79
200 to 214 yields 0.98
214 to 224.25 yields 0.82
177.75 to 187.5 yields 0.37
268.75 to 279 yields 0.70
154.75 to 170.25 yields 0.37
